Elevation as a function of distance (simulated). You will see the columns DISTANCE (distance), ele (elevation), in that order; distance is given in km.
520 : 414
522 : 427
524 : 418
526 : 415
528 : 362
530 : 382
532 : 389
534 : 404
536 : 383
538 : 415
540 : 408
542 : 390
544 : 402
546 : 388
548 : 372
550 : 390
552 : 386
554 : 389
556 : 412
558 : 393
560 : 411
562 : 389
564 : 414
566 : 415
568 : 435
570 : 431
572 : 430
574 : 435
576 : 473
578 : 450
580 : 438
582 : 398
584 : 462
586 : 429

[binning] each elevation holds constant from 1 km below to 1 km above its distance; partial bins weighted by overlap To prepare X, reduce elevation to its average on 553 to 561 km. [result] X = 401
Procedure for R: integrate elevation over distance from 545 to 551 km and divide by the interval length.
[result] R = 383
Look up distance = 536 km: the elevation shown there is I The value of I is 383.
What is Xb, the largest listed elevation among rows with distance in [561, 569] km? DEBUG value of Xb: 435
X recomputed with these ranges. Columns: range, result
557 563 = 398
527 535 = 384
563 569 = 421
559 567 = 407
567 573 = 432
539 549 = 392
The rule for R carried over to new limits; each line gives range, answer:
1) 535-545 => 400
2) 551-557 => 396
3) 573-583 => 439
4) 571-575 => 432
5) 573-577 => 454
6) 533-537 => 394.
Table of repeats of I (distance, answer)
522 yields 427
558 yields 393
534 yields 404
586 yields 429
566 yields 415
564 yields 414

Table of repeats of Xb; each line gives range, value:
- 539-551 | 408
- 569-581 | 473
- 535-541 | 415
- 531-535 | 404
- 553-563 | 412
